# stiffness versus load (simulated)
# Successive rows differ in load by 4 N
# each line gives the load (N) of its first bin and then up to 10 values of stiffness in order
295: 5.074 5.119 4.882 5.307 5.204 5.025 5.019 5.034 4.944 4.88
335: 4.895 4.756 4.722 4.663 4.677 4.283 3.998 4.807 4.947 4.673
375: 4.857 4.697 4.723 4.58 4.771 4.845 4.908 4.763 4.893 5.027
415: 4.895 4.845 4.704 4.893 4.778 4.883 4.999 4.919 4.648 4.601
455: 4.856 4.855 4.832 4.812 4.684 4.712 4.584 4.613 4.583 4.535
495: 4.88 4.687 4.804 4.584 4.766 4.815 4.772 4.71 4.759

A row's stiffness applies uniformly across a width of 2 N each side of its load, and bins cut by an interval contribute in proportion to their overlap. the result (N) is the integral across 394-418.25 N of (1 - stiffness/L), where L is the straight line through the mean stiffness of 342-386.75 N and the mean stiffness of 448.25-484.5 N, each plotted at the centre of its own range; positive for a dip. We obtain -1.1 N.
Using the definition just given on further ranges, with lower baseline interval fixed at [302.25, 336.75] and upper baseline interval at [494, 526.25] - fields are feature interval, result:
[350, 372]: 1.8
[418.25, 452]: 0.3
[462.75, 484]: 0.5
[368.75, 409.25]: 1.2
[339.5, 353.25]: 0.8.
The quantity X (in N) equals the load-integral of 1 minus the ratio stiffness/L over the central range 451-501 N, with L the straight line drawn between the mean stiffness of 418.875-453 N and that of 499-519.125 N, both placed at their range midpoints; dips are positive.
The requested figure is 0.58 N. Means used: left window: 4.81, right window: 4.74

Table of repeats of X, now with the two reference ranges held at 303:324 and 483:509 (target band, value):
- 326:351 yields 1.23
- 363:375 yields 0.37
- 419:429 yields 0.07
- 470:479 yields 0.09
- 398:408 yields 0.09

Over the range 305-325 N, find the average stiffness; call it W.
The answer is 5.12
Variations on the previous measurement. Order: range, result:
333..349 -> 4.76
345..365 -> 4.49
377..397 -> 4.72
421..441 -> 4.85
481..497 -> 4.65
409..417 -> 4.96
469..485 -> 4.65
